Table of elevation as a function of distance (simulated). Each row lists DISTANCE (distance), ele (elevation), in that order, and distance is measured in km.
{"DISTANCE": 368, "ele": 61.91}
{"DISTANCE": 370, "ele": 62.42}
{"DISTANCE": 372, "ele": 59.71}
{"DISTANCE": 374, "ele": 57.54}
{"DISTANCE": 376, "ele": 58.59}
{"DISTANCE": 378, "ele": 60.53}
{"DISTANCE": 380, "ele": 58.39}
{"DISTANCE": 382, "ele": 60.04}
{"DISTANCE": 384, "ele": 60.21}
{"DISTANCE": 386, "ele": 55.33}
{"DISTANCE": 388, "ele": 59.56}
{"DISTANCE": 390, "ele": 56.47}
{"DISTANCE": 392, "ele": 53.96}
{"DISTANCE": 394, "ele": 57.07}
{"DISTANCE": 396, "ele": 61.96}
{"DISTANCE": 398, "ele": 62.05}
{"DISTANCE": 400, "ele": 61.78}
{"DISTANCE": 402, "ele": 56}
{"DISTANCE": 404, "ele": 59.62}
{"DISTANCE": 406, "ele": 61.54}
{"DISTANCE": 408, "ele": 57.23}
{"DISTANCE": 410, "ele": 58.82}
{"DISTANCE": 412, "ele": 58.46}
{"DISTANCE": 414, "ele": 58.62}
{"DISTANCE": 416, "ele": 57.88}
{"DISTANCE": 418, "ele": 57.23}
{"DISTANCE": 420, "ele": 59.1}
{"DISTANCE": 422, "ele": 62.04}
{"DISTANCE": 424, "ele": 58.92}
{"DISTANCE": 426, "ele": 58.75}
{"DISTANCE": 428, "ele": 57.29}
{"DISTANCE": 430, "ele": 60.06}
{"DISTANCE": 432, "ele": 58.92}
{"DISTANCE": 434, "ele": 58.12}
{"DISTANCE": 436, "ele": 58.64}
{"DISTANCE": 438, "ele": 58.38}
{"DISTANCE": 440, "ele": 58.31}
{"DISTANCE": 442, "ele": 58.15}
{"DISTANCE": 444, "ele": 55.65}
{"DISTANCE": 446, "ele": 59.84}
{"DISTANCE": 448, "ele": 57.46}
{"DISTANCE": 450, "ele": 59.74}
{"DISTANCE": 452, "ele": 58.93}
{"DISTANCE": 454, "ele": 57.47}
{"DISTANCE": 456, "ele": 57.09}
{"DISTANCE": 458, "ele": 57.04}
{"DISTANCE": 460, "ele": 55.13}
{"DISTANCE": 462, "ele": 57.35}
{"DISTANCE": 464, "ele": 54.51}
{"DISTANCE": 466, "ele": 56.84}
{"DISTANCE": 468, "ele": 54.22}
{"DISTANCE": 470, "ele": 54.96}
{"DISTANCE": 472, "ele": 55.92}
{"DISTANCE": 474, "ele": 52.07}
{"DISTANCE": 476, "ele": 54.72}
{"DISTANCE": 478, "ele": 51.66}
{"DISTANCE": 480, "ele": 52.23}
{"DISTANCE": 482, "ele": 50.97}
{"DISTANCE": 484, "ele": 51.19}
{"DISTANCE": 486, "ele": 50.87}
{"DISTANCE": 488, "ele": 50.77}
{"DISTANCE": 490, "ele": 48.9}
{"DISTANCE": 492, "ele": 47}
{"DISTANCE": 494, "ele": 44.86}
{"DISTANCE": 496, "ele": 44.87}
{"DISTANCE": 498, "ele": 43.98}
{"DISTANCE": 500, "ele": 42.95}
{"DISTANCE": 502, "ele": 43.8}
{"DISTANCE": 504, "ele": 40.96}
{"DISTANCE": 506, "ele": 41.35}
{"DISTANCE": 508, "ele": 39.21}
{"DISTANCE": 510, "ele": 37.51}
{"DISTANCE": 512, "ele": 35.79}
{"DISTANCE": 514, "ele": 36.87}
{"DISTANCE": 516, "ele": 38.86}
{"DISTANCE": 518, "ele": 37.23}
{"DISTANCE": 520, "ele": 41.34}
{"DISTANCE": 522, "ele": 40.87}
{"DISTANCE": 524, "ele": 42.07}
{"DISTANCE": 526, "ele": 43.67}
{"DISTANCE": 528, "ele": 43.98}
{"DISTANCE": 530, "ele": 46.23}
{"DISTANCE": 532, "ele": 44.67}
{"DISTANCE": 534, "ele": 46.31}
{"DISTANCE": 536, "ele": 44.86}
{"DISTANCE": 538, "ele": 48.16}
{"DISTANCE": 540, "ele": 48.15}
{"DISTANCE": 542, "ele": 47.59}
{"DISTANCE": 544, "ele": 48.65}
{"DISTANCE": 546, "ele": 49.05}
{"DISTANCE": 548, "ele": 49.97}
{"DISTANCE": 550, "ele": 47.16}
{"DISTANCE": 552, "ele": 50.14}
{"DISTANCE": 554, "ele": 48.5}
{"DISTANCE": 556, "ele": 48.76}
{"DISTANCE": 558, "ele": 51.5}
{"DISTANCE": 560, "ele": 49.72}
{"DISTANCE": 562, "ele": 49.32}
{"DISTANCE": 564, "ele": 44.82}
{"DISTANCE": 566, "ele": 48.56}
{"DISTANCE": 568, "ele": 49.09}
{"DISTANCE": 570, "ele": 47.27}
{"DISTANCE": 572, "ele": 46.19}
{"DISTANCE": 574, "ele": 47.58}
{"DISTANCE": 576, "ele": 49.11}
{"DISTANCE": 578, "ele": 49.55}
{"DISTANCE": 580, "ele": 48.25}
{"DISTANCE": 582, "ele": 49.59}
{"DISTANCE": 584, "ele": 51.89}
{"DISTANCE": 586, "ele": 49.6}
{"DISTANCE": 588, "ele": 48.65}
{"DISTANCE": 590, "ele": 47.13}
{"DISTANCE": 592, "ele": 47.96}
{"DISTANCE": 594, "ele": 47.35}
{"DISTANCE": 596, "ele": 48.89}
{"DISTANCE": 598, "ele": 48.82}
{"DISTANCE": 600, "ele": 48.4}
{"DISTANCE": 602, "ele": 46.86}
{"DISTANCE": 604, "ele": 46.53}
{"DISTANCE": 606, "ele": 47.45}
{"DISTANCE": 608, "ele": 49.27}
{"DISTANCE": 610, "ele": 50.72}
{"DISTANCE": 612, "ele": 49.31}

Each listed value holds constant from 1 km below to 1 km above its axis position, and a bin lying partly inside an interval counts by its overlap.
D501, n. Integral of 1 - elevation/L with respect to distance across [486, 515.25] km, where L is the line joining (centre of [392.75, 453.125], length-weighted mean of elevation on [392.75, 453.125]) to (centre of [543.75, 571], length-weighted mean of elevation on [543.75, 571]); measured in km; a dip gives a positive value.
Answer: 5.5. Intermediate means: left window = 58.9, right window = 48.8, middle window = 43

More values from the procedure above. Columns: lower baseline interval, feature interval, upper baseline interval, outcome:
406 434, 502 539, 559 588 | 7.4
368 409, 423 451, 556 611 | -1.0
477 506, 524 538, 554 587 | 0.9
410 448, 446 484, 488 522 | -3.6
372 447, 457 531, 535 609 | 8.8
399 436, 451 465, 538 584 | -0.2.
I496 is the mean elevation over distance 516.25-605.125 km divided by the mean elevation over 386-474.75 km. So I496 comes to 0.8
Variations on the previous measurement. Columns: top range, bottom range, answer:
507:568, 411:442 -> 0.77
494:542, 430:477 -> 0.75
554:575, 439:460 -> 0.84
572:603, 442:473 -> 0.85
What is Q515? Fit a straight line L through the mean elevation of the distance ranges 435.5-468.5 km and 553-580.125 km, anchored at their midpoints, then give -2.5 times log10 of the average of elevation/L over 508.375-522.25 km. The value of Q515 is 0.342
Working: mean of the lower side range 57.4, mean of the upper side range 48.5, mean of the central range 38.3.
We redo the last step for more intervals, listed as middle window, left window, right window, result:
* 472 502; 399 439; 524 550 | 0.06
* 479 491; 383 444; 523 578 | 0.04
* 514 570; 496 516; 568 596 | -0.04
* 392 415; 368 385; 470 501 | -0.03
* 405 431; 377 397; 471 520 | -0.08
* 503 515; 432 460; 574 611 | 0.36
